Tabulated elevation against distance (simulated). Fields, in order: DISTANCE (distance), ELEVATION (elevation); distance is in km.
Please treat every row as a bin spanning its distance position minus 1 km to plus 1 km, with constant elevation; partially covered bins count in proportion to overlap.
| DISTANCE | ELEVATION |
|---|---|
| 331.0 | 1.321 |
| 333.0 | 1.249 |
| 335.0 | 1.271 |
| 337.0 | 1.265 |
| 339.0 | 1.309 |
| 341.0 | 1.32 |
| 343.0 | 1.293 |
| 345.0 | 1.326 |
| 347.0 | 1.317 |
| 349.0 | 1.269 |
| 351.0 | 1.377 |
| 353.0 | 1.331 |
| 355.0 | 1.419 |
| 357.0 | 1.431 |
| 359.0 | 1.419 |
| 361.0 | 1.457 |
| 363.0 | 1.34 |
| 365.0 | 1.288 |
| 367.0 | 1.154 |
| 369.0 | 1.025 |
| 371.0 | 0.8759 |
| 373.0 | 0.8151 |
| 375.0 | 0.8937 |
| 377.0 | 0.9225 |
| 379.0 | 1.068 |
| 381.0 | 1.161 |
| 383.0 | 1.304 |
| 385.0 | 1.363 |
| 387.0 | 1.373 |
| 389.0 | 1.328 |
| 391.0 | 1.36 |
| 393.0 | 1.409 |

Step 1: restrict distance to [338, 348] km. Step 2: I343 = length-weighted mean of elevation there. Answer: 1.31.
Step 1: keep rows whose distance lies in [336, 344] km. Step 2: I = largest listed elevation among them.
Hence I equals 1.32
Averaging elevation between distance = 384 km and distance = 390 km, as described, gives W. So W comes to 1.35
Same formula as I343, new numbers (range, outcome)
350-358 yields 1.39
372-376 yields 0.854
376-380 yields 0.995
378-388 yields 1.25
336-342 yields 1.3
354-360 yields 1.42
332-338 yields 1.26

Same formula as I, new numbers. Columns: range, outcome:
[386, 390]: 1.373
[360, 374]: 1.457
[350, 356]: 1.419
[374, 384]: 1.304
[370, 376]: 0.8937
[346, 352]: 1.377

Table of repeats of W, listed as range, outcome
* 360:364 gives 1.4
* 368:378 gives 0.906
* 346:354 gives 1.32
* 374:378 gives 0.908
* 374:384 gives 1.07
